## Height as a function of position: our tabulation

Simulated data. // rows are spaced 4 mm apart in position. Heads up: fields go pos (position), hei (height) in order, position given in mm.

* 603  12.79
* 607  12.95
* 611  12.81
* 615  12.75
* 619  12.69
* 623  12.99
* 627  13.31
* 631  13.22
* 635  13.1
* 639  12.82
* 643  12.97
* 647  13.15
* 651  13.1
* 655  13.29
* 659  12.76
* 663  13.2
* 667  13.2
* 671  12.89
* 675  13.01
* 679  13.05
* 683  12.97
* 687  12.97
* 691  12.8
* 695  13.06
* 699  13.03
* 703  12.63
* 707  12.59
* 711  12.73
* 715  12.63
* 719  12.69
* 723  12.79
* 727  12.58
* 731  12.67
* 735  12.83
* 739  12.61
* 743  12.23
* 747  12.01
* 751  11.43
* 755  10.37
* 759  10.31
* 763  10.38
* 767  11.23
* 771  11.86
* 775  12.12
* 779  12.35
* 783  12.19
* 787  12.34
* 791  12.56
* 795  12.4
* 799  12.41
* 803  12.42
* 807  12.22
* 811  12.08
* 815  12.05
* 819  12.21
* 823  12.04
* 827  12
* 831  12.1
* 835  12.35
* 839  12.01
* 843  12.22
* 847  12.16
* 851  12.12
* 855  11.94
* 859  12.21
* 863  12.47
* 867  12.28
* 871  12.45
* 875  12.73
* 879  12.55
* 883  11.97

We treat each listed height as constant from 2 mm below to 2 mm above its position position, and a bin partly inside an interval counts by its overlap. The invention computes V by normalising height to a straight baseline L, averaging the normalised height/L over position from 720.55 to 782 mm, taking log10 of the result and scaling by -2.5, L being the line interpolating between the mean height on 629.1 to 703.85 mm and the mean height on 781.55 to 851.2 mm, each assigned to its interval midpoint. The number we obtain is 0.06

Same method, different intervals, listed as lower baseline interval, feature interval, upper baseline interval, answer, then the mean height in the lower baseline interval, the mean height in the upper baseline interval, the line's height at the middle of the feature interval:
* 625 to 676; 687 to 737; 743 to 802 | -0.03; 13.1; 11.7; 12.4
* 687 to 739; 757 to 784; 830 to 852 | 0.09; 12.8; 12.2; 12.5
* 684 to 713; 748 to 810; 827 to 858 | 0.06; 12.8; 12.1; 12.4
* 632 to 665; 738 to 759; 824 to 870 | 0.10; 13.1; 12.2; 12.6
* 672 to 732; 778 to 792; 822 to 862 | 0.01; 12.8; 12.1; 12.4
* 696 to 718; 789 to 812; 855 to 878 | 0.02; 12.7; 12.4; 12.5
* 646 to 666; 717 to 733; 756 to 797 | -0.03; 13.1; 11.7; 12.3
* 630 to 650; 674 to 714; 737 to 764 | -0.06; 13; 11.4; 12.2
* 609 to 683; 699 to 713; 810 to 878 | 0.01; 13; 12.2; 12.8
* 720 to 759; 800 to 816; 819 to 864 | -0.01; 12.1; 12.1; 12.1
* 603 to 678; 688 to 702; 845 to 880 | -0.01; 13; 12.3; 12.8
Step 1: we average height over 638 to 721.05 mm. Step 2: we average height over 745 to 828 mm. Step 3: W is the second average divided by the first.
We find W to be 0.92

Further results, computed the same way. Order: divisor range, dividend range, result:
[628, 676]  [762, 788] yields 0.90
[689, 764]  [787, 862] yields 1.00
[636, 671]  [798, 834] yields 0.93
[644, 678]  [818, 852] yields 0.93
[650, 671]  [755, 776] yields 0.84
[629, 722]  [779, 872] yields 0.94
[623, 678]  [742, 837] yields 0.91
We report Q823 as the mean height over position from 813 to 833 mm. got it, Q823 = 12.1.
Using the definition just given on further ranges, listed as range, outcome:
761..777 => 11.4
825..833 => 12.1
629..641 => 13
